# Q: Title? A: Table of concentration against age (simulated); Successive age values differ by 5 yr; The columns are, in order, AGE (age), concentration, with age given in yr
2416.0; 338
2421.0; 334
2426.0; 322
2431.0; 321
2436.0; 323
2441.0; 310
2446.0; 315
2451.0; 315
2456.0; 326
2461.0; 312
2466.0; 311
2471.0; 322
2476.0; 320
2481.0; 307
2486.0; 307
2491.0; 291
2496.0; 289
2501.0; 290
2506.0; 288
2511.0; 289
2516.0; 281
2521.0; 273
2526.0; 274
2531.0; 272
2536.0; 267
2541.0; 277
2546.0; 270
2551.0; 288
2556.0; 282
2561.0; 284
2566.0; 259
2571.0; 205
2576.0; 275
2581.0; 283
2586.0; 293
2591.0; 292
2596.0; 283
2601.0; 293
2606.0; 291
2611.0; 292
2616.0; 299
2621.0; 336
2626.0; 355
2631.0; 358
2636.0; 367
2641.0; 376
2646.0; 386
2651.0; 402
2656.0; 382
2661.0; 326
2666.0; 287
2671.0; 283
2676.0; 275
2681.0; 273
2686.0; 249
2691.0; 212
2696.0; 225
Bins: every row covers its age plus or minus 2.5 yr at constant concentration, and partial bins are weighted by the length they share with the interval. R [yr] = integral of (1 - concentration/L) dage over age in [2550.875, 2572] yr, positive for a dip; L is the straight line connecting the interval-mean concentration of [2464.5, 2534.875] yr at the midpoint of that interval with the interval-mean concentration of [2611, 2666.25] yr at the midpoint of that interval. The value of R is 3.6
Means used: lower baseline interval 293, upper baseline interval 352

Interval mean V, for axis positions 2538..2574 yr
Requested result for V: 267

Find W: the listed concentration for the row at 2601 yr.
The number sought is 293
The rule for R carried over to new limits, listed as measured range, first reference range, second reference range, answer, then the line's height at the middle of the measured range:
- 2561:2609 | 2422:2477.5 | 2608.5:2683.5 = 7.75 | 329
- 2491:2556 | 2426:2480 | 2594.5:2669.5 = 8.85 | 325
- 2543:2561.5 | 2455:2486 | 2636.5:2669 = 3.00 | 335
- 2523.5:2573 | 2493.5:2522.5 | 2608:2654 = 6.18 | 307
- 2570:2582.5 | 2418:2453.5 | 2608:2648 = 2.97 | 338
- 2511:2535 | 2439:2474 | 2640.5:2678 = 3.52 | 323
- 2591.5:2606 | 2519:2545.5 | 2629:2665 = 1.71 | 328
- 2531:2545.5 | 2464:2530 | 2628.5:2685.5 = 1.59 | 305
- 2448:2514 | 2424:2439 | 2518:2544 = -1.71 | 297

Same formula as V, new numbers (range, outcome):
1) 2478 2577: 279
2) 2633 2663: 374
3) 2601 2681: 331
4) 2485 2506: 293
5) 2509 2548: 275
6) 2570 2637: 302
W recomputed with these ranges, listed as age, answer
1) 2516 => 281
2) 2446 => 315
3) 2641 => 376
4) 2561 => 284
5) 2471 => 322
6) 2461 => 312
